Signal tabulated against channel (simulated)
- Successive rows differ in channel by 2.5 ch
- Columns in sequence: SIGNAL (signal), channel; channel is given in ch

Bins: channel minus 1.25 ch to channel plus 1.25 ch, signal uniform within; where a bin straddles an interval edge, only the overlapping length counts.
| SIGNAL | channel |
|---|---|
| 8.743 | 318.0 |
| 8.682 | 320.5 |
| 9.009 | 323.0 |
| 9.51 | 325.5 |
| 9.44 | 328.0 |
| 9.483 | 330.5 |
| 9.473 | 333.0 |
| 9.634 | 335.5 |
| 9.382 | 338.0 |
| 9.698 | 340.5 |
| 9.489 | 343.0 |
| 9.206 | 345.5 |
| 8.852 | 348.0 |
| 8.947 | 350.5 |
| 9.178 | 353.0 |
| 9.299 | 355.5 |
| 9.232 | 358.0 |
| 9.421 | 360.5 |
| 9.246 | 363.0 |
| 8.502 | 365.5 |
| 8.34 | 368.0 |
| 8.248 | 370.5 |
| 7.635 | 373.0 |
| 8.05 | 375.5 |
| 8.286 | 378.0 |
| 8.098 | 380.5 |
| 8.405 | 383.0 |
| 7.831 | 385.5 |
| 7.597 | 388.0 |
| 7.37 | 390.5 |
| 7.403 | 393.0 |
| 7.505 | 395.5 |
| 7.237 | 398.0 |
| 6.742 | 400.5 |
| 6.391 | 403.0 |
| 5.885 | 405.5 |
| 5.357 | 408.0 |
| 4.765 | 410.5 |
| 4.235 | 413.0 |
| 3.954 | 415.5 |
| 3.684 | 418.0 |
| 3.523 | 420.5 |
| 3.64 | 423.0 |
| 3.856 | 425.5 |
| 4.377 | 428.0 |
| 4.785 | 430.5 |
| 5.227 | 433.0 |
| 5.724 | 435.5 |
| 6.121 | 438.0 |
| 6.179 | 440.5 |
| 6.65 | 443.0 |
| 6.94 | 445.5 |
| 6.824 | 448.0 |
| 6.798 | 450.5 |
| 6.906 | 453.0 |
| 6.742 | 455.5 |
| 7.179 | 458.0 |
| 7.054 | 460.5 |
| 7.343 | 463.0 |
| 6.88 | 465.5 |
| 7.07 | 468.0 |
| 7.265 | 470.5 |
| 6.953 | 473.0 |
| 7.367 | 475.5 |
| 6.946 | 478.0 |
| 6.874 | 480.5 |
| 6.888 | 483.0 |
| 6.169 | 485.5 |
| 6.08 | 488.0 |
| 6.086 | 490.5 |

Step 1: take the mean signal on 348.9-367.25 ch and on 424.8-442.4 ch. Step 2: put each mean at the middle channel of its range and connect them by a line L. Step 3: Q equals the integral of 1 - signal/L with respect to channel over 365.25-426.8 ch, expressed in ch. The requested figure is 7.1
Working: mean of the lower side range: 9.09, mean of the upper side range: 5.28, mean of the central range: 6.47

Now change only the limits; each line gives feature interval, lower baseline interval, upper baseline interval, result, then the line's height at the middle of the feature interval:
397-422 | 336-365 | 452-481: 9.3 ch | 8.14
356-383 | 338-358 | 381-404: -0.5 ch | 8.36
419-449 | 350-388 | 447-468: 8.4 ch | 7.39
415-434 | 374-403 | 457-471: 8.4 ch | 7.39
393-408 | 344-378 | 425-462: 1.7 ch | 7.51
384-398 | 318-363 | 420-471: 0.4 ch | 7.73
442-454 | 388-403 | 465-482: 0.5 ch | 7.11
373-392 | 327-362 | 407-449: -1.4 ch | 7.38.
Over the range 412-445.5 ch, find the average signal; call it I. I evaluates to 4.85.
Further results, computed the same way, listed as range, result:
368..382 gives 8.09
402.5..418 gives 4.92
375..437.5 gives 5.97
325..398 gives 8.68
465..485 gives 7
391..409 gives 6.69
